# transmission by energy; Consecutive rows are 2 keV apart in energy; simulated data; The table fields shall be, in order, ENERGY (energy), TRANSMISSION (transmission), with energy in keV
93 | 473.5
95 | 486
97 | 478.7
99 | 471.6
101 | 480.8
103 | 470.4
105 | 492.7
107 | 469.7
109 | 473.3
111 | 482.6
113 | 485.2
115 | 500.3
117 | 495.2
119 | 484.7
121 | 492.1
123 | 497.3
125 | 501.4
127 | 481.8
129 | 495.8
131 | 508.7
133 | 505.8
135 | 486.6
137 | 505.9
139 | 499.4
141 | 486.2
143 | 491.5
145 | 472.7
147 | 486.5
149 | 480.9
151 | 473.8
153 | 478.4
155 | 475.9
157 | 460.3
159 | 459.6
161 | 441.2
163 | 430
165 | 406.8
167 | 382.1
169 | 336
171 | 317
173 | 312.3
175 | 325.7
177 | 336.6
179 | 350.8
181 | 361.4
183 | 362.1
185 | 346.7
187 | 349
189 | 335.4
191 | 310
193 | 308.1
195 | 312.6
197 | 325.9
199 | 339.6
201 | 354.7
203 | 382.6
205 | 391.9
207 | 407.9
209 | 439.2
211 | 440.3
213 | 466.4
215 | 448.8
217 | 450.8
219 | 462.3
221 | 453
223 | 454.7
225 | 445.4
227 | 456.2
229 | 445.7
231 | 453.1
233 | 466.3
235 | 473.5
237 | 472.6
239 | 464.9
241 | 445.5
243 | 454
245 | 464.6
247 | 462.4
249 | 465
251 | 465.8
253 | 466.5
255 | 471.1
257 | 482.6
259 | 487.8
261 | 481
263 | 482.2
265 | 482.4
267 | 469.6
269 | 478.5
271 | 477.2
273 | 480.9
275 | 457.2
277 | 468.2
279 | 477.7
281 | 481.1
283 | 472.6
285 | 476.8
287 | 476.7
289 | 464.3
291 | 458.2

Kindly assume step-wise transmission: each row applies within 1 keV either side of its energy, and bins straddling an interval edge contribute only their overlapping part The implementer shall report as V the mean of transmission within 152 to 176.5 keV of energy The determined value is 401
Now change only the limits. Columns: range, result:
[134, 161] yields 480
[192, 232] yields 412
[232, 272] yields 471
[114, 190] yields 437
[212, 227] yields 455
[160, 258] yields 408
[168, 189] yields 340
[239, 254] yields 461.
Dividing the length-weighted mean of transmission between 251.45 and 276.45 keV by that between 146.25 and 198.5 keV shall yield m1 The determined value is 1.2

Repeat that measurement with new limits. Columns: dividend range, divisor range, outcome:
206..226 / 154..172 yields 1.08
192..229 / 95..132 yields 0.84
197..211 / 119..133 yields 0.78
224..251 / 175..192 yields 1.34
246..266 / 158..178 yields 1.27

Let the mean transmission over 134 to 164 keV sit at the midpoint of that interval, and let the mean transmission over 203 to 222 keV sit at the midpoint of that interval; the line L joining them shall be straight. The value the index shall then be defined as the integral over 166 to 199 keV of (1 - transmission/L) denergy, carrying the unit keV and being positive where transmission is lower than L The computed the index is 8.6 keV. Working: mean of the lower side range 475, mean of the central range 336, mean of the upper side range 437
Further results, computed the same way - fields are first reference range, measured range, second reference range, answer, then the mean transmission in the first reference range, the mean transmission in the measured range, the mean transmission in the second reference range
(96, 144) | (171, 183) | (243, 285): 3.6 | 489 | 338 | 473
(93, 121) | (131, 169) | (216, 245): 0.7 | 482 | 466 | 457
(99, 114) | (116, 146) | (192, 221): -2.3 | 479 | 494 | 397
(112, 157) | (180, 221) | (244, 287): 8.5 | 490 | 382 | 474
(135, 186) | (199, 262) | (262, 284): 0.8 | 421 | 449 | 475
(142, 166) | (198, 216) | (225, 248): 2.1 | 463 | 408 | 459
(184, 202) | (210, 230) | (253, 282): -3.6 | 331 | 452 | 477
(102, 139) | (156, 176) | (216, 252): 3.8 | 491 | 387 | 459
